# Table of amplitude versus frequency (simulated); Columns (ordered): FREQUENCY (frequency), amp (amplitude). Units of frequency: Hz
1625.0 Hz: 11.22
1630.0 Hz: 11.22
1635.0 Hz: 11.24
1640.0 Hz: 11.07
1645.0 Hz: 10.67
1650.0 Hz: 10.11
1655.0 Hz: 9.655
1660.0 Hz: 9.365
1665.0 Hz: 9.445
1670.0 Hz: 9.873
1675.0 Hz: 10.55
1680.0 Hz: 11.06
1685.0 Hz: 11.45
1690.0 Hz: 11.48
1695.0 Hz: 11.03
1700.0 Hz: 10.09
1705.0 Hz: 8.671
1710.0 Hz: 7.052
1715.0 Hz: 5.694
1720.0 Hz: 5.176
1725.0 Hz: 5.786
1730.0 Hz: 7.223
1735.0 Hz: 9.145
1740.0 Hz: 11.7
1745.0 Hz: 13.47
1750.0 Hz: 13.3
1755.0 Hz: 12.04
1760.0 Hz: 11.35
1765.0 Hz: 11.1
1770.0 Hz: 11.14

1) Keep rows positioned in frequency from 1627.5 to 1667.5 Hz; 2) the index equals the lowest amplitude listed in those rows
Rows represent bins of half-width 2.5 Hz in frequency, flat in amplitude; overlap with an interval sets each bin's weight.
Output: 9.365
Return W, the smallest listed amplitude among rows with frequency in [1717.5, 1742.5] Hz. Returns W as 5.176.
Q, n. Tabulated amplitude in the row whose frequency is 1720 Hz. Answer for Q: 5.176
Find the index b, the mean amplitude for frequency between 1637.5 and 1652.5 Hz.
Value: 10.6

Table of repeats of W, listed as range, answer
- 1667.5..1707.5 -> 8.671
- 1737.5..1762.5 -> 11.35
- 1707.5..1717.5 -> 5.694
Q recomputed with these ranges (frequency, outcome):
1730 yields 7.223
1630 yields 11.22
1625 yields 11.22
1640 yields 11.07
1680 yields 11.06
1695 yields 11.03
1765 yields 11.1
